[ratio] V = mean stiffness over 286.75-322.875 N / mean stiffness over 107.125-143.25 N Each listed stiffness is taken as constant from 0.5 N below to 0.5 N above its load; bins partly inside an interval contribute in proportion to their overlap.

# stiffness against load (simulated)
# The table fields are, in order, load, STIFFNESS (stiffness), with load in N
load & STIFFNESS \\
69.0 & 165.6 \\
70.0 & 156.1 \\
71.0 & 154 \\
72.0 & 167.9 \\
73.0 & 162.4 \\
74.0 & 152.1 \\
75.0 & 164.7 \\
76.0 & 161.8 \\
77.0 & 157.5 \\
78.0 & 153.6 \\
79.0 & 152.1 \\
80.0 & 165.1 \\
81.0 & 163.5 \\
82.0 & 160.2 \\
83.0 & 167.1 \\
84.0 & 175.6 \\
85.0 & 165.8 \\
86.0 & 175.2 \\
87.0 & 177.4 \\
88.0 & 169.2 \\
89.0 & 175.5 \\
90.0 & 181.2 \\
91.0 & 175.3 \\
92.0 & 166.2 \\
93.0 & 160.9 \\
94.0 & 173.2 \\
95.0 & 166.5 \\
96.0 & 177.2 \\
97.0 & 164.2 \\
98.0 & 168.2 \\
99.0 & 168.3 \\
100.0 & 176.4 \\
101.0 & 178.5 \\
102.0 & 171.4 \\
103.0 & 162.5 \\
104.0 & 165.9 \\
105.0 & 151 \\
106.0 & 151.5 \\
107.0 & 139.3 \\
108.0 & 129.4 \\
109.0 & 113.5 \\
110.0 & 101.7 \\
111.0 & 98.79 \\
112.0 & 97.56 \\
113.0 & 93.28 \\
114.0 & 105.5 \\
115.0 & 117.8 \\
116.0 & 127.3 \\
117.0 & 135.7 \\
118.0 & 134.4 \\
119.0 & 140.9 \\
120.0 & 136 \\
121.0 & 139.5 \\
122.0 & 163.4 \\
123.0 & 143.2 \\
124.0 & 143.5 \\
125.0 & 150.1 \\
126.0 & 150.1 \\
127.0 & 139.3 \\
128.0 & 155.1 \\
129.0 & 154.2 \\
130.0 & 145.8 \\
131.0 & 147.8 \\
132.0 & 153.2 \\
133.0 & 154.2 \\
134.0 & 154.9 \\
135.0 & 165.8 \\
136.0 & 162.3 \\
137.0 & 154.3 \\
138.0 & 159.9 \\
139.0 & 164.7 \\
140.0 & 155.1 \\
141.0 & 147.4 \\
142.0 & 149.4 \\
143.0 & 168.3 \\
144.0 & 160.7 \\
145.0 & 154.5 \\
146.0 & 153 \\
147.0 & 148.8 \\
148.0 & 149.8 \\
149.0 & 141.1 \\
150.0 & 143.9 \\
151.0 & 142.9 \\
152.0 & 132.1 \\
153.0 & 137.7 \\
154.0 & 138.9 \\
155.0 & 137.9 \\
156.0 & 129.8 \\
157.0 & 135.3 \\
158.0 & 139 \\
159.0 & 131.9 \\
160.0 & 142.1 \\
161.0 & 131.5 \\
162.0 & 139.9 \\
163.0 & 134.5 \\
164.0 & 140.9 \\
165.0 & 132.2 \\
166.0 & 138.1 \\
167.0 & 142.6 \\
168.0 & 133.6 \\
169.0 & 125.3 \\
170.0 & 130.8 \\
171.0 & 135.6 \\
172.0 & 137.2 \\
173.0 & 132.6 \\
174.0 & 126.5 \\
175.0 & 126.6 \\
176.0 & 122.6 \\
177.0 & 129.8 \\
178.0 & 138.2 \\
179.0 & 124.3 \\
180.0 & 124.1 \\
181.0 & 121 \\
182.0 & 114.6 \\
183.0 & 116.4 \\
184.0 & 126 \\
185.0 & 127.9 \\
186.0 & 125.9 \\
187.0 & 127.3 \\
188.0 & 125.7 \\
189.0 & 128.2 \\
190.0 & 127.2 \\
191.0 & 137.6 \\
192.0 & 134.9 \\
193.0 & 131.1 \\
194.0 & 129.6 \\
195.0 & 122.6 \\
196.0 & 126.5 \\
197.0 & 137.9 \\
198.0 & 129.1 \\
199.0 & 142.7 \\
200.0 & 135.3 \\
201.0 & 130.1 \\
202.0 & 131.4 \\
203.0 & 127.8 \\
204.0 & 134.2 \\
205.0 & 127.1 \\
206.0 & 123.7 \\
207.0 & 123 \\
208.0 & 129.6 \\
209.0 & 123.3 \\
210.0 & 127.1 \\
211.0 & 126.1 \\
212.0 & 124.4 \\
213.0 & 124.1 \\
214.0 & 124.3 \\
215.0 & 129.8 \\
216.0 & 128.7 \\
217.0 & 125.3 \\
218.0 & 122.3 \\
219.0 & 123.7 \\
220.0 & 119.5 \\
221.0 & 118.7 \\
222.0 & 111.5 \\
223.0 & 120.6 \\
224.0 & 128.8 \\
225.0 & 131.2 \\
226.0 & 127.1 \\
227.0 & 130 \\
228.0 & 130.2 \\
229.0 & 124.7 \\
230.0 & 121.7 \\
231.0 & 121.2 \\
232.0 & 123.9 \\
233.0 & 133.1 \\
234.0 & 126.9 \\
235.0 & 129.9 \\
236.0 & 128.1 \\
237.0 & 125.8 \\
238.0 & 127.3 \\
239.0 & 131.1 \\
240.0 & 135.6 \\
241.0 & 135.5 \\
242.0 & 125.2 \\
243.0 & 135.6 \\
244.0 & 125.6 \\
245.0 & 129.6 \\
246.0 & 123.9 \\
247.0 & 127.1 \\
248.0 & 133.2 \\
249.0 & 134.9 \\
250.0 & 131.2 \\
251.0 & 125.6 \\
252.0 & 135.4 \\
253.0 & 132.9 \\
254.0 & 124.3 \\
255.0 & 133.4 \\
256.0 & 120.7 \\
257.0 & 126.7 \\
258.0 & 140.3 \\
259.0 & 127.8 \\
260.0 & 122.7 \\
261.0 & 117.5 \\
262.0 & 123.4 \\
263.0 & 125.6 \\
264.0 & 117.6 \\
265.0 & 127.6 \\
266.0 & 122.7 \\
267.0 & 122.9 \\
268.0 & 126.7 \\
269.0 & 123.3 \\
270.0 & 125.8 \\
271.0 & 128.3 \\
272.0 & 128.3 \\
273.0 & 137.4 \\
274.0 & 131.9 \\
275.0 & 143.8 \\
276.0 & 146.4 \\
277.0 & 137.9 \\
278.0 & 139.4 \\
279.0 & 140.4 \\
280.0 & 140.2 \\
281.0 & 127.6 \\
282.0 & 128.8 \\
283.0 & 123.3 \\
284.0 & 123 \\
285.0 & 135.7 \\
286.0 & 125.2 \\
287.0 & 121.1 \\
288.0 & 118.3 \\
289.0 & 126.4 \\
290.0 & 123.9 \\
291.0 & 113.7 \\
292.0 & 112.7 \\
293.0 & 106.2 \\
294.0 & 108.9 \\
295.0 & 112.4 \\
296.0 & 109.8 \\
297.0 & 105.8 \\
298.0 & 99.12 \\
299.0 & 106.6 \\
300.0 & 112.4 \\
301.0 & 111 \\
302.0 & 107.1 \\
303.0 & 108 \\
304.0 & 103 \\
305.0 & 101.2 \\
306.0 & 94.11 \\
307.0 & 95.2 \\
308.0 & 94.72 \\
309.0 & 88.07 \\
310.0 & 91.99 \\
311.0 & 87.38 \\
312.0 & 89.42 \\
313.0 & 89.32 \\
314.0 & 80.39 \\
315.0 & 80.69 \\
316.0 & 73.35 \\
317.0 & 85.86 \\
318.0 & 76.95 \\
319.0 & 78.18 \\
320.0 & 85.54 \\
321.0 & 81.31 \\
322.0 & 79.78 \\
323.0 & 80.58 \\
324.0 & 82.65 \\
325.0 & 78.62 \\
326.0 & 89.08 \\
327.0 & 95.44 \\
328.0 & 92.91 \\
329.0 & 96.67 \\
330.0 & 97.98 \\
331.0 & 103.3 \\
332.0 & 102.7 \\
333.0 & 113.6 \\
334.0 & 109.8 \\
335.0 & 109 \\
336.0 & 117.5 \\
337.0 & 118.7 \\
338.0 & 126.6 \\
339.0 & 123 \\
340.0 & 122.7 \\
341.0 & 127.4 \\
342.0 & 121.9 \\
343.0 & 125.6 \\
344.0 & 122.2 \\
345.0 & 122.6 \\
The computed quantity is 0.70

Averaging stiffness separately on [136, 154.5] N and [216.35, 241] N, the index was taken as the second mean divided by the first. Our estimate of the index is 0.84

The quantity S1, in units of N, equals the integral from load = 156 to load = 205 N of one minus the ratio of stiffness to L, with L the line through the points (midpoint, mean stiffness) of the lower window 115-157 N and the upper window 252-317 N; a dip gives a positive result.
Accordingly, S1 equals 2.59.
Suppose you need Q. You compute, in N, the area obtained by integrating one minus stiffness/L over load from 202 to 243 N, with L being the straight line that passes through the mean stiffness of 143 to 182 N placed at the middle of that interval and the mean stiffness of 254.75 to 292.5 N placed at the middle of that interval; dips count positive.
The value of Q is 1.67 N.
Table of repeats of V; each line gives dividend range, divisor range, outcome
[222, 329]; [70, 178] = 0.79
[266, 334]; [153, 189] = 0.82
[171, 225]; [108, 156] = 0.90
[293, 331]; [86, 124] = 0.63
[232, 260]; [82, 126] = 0.86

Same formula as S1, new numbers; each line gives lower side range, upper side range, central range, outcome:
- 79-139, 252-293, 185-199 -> 1.0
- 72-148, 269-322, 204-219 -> 0.4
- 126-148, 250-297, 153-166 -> 1.2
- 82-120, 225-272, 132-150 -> -1.3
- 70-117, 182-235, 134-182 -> -0.5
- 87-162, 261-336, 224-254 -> -1.6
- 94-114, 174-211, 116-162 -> -2.7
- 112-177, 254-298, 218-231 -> 0.8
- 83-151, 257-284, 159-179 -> 1.5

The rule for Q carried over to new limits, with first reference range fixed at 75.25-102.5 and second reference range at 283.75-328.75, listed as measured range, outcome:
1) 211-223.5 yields 0.45 N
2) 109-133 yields 3.67 N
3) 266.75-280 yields -2.94 N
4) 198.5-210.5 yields 0.17 N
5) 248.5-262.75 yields -1.62 N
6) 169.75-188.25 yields 1.68 N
